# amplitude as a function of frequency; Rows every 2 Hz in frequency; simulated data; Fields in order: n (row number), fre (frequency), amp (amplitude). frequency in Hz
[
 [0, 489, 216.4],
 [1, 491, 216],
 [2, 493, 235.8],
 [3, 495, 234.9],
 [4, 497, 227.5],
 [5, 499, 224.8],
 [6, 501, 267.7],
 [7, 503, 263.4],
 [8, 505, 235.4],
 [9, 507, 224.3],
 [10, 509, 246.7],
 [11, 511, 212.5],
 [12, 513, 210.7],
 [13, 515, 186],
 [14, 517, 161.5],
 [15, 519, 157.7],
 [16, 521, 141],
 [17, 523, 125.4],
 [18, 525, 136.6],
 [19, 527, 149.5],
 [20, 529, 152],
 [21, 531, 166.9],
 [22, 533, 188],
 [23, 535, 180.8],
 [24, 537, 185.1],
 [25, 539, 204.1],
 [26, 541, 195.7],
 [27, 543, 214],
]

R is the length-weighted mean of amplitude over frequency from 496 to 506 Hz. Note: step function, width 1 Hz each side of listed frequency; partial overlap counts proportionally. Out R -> 244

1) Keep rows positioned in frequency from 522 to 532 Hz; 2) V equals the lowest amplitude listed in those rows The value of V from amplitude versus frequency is 125.4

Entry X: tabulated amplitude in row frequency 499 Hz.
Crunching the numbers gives 224.8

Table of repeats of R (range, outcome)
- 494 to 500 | 229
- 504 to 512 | 230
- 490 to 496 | 229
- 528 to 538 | 175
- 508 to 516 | 214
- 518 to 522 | 149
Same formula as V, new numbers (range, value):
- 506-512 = 212.5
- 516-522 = 141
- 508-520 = 157.7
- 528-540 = 152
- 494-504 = 224.8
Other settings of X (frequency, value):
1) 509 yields 246.7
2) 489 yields 216.4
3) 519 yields 157.7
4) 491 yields 216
